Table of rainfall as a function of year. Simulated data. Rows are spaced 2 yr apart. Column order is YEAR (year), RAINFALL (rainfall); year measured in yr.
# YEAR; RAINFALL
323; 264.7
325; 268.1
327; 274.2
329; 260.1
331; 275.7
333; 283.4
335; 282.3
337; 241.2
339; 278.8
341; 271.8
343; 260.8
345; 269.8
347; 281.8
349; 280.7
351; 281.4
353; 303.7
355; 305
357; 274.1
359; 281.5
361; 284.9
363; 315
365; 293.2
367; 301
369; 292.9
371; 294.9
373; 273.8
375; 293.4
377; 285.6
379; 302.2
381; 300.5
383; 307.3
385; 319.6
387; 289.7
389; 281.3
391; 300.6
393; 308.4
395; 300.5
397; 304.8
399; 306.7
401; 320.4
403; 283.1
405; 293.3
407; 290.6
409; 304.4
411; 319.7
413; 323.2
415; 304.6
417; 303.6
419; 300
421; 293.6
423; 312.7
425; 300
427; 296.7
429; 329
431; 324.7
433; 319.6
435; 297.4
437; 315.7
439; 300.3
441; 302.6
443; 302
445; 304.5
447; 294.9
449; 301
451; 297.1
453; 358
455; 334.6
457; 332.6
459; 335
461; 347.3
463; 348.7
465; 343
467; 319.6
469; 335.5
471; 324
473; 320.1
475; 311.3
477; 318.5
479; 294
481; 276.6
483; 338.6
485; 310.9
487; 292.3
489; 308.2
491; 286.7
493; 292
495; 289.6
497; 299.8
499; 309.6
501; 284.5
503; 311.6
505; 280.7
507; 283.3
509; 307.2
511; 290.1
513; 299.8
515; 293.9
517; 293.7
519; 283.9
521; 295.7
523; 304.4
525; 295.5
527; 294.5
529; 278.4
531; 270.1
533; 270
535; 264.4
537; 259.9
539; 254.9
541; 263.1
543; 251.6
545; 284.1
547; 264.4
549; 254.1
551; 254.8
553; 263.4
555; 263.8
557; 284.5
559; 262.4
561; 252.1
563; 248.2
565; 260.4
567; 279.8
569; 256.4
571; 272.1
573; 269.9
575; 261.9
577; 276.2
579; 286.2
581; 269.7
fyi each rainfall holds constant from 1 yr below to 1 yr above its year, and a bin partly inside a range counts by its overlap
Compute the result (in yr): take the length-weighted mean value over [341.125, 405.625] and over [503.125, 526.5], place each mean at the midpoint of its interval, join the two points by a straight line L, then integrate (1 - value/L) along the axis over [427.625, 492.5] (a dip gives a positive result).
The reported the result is -4.9 yr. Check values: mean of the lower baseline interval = 293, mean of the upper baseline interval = 294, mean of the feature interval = 316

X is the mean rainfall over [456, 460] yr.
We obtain 334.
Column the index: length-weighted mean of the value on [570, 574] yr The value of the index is 271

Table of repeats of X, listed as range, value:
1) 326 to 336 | 275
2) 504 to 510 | 290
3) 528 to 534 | 273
